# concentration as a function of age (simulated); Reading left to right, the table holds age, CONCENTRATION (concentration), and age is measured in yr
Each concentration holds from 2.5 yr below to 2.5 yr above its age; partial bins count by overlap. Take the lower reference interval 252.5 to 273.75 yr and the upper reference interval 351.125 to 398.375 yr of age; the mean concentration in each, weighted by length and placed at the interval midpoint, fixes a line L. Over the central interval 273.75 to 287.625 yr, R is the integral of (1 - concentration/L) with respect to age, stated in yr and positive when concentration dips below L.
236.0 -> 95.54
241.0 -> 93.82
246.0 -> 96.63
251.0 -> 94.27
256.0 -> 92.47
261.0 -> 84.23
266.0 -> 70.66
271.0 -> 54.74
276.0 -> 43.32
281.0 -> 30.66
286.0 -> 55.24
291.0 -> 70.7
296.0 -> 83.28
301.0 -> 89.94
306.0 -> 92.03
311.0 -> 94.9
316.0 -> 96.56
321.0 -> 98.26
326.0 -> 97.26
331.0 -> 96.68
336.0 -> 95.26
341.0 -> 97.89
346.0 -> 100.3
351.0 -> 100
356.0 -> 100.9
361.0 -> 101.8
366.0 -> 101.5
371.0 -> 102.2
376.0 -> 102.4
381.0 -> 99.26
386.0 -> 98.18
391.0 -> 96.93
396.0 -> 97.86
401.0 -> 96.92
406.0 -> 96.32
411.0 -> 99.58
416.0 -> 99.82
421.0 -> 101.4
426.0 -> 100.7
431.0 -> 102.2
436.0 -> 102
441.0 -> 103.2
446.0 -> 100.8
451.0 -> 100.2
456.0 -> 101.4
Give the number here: 6.5 yr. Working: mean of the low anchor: 76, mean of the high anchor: 100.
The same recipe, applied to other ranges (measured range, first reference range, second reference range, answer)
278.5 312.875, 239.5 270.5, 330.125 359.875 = 7.03 yr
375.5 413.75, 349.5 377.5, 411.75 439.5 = 1.17 yr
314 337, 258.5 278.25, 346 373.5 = -2.62 yr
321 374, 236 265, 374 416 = -1.76 yr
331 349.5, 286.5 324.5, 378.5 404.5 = -1.20 yr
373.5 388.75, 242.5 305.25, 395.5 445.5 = -1.16 yr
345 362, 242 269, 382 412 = -1.12 yr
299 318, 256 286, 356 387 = -4.64 yr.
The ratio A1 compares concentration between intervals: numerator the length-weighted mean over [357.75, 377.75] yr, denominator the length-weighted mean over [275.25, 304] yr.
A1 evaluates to 1.6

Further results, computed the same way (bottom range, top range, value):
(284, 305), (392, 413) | 1.28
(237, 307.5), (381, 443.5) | 1.32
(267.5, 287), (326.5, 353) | 2.10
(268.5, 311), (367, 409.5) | 1.48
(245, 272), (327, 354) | 1.18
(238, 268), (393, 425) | 1.11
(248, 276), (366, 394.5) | 1.31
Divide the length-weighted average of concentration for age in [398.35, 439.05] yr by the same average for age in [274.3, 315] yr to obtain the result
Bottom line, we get 1.4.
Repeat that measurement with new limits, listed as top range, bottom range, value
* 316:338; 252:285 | 1.52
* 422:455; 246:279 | 1.36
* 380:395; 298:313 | 1.07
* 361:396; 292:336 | 1.08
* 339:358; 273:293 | 2.01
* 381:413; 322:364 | 0.99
